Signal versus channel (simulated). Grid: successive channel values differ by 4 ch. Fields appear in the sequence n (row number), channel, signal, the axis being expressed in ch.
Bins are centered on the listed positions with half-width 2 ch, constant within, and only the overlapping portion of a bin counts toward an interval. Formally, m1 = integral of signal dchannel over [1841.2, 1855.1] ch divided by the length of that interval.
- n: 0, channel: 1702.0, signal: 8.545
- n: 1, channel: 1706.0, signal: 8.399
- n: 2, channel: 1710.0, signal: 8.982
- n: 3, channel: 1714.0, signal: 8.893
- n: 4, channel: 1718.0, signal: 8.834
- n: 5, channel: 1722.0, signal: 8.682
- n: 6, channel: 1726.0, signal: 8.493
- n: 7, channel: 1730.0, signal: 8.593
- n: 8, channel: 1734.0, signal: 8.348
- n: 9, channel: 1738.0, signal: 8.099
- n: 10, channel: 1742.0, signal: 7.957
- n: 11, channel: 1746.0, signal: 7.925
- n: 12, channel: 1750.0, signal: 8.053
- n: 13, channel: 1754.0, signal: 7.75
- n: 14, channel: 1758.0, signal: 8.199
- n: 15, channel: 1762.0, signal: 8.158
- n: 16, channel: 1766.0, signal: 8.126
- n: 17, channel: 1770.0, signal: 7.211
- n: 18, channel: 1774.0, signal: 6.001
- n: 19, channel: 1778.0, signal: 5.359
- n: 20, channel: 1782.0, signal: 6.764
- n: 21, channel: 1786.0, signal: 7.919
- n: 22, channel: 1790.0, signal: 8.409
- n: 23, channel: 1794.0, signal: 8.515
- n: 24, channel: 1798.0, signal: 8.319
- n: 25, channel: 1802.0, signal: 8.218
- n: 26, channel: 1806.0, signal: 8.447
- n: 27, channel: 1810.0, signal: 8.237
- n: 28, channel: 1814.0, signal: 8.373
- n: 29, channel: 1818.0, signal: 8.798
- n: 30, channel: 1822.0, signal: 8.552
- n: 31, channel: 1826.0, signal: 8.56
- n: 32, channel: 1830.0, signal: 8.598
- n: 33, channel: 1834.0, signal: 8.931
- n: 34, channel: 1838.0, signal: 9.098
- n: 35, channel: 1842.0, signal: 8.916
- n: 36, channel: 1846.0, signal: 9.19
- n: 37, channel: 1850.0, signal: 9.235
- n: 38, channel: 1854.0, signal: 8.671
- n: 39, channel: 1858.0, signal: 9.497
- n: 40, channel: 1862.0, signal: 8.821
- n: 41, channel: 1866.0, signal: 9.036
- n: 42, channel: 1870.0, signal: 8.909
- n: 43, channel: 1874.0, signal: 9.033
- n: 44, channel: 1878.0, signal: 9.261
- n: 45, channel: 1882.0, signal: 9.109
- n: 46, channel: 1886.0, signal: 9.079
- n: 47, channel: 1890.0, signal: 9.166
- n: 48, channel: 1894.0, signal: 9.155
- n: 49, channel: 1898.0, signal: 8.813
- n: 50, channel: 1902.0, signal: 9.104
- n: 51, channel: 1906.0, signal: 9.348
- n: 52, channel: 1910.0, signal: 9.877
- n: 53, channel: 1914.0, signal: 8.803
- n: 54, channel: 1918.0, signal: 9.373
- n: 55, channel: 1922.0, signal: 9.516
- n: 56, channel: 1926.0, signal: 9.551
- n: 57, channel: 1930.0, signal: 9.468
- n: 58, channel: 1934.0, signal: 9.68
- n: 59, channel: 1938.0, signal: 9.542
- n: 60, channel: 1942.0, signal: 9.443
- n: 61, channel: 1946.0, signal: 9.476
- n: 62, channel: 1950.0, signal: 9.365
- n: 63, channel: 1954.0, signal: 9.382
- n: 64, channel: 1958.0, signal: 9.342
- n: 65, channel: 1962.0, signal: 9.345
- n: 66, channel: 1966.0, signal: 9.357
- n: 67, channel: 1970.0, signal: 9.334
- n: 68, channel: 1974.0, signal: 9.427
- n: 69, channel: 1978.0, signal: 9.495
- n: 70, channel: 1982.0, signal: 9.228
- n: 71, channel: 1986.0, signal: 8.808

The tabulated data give 9.03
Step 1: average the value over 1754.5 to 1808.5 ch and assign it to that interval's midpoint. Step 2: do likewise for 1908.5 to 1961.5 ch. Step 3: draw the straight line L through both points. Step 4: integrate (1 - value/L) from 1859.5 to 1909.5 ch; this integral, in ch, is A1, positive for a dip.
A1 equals -1.4 ch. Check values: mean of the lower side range 7.67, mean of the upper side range 9.44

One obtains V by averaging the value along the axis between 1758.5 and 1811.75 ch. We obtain 7.68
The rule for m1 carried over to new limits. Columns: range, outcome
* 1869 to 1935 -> 9.25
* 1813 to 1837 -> 8.67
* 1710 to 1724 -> 8.83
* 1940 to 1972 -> 9.38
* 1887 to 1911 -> 9.21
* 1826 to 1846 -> 8.88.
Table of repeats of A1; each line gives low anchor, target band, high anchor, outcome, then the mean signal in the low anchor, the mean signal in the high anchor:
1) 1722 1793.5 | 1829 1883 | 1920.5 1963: -2.2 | 7.77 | 9.47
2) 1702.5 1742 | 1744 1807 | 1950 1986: 7.4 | 8.56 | 9.33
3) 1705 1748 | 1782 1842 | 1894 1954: 2.8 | 8.47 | 9.38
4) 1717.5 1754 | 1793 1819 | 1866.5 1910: 0.8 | 8.28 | 9.13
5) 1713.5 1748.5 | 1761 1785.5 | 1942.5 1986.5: 4.6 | 8.4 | 9.35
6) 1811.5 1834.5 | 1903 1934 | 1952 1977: -1.0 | 8.61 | 9.37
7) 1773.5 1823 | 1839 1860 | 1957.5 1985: -2.0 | 7.88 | 9.34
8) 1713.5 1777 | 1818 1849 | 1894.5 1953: -0.5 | 8.02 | 9.38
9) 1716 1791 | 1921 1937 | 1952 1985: -0.9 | 7.83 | 9.35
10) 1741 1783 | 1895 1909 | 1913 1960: -0.2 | 7.41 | 9.42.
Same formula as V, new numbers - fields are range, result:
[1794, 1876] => 8.77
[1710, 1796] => 7.94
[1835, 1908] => 9.08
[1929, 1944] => 9.54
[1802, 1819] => 8.42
